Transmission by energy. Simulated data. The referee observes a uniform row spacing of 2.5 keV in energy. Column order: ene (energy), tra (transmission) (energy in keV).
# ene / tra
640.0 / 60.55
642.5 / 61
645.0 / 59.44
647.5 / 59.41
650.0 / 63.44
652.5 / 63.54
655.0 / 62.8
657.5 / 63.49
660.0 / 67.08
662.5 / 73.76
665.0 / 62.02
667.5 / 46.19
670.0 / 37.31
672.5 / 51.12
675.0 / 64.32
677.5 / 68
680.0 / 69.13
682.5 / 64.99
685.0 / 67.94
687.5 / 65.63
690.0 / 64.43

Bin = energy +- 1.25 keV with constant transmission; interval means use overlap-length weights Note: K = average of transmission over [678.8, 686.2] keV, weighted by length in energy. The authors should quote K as 67.3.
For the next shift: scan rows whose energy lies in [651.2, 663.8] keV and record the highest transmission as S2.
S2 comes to 73.76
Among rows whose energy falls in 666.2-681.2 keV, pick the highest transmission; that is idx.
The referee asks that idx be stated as 69.13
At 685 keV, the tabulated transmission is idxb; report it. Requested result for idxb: 67.94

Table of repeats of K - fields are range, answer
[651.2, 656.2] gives 63.2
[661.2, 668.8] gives 60.5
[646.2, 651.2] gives 61.4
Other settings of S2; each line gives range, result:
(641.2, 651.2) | 63.44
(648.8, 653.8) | 63.54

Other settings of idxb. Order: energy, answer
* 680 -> 69.13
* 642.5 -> 61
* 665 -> 62.02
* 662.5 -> 73.76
